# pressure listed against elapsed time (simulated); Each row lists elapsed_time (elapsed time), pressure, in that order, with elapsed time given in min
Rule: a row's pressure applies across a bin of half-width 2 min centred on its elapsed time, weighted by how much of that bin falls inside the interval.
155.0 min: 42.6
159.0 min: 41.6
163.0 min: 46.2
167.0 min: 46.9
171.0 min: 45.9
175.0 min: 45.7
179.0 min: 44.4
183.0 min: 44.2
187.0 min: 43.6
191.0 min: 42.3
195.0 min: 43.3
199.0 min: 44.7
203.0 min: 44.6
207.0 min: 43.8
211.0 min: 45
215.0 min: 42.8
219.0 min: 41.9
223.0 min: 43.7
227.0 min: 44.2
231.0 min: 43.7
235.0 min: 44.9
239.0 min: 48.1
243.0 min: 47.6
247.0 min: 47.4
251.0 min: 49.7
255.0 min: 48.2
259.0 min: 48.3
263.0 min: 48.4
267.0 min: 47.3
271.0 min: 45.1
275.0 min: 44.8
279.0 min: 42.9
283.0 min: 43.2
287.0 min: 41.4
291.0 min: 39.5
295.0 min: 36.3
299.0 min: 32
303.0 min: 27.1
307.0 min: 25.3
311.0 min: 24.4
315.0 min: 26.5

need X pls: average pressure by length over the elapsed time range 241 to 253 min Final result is 48.2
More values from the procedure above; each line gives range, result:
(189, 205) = 43.7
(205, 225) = 43.4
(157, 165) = 43.9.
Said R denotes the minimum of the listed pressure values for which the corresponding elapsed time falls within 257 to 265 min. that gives 48.3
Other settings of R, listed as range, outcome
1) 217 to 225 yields 41.9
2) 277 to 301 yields 32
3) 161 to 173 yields 45.9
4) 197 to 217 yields 42.8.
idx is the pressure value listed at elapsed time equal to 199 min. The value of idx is 44.7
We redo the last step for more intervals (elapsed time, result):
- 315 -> 26.5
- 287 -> 41.4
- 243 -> 47.6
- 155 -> 42.6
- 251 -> 49.7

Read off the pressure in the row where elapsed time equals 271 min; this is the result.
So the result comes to 45.1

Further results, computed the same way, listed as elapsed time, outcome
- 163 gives 46.2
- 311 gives 24.4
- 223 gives 43.7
